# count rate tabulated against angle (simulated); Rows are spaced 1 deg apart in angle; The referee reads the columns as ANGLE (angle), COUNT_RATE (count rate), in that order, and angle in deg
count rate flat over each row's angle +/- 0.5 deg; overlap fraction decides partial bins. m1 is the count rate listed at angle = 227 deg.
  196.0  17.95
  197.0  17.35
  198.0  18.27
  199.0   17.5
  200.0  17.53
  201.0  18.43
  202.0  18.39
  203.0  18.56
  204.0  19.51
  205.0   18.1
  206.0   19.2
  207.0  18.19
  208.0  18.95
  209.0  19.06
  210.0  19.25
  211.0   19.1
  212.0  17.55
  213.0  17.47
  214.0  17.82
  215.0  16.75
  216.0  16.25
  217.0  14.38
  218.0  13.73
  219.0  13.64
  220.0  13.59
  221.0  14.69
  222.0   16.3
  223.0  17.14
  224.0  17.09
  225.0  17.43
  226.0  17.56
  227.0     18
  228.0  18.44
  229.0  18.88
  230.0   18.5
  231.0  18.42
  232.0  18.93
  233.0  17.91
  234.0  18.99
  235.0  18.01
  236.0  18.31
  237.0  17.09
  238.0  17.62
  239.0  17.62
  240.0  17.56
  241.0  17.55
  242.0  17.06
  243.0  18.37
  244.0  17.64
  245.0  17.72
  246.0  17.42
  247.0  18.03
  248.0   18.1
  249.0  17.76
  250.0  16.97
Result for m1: 18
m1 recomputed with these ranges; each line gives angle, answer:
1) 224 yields 17.09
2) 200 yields 17.53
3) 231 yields 18.42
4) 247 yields 18.03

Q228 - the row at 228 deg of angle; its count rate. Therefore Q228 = 18.44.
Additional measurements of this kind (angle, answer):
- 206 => 19.2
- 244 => 17.64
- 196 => 17.95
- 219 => 13.64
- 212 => 17.55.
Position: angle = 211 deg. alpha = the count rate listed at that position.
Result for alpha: 19.1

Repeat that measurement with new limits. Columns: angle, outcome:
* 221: 14.69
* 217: 14.38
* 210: 19.25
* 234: 18.99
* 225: 17.43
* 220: 13.59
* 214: 17.82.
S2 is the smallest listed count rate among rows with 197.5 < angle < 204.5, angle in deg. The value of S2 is 17.5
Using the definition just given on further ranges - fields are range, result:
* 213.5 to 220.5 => 13.59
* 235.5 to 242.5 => 17.06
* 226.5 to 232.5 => 18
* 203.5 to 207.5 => 18.1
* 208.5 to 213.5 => 17.47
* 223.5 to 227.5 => 17.09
